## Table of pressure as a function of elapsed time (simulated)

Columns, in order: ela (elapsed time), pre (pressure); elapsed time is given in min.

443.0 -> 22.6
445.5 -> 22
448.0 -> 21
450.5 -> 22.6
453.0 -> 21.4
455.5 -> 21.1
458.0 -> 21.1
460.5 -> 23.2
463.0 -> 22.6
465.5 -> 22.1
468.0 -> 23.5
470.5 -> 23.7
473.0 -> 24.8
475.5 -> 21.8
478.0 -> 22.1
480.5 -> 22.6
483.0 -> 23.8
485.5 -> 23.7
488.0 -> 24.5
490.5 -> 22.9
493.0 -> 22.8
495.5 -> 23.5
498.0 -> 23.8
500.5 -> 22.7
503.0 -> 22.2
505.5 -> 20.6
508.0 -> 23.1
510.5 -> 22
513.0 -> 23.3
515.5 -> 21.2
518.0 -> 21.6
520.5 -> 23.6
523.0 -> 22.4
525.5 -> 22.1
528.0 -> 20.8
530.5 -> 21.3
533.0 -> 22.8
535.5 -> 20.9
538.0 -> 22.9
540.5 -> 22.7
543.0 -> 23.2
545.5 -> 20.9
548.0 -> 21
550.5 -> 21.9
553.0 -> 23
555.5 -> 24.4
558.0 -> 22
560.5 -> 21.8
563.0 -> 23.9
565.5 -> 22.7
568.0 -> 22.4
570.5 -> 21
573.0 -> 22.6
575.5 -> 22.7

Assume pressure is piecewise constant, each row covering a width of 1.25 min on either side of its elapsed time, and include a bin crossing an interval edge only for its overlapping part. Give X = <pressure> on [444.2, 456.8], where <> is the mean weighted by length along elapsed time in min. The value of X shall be 21.6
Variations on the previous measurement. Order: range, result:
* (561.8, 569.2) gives 23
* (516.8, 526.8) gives 22.4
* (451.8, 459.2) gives 21.2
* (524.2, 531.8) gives 21.4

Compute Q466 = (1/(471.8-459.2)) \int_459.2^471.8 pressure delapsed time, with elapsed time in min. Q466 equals 23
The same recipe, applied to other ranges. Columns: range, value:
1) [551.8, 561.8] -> 22.8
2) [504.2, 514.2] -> 22.2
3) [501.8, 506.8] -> 21.4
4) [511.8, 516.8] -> 22.2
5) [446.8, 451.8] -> 21.8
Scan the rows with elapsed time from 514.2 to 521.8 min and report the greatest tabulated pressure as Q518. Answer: 23.6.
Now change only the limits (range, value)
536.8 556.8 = 24.4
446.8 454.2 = 22.6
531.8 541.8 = 22.9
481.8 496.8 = 24.5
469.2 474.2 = 24.8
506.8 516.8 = 23.3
